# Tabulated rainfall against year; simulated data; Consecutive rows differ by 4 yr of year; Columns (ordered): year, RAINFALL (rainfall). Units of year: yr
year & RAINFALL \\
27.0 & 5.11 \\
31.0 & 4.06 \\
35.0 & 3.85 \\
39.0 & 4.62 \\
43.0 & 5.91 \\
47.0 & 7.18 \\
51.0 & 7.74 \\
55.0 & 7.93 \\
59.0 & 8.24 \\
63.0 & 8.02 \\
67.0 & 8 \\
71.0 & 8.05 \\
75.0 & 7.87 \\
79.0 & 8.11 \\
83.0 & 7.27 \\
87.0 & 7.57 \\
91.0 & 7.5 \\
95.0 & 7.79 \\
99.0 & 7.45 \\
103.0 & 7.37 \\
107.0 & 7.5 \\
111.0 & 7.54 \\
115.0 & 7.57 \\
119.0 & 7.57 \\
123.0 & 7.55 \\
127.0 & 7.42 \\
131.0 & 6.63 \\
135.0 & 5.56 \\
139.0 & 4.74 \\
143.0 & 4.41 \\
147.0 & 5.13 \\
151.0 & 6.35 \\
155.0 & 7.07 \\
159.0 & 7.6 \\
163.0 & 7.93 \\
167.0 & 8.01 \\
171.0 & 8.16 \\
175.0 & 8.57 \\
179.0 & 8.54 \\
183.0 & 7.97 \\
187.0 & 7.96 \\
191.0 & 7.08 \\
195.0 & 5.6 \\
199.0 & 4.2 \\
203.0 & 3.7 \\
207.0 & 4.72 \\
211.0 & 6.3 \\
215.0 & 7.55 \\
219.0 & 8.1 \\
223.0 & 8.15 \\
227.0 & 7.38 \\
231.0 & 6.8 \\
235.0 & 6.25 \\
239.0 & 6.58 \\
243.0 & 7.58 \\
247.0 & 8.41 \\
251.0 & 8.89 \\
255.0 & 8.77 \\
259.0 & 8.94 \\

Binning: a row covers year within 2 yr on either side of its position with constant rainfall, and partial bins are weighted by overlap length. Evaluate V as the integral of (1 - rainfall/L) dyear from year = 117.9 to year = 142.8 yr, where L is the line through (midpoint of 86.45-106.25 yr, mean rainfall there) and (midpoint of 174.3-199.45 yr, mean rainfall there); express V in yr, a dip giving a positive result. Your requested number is 3.5 yr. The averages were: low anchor 7.53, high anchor 7.24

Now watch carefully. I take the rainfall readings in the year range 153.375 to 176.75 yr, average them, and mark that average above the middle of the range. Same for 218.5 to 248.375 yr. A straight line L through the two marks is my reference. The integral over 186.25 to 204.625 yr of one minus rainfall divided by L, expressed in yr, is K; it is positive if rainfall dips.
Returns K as 5.0 yr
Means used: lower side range 7.9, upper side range 7.35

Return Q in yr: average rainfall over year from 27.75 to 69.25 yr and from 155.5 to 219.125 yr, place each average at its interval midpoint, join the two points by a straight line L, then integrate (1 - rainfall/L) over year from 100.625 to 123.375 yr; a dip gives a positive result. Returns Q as -2.7 yr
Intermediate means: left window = 6.52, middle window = 7.51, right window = 6.97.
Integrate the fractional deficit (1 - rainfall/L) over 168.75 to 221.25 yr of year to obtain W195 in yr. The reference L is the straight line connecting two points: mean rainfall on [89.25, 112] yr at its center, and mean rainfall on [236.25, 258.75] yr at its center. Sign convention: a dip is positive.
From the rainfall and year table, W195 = 7.0 yr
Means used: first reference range 7.52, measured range 6.82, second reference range 8.06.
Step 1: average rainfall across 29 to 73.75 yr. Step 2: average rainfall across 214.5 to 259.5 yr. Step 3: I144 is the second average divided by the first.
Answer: 1.2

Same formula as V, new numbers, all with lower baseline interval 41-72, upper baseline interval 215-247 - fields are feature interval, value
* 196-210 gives 5.56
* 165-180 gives -1.74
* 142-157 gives 3.31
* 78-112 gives 0.04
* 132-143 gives 3.44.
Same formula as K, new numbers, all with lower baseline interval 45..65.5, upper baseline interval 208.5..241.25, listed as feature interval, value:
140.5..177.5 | 1.8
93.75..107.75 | 0.2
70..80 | -0.3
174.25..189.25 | -1.9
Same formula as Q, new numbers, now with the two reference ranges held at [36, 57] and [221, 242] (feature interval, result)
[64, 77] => -2.69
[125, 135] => 0.06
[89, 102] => -1.72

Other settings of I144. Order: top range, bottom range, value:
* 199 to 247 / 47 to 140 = 0.89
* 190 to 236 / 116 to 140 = 0.94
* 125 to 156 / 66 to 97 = 0.76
